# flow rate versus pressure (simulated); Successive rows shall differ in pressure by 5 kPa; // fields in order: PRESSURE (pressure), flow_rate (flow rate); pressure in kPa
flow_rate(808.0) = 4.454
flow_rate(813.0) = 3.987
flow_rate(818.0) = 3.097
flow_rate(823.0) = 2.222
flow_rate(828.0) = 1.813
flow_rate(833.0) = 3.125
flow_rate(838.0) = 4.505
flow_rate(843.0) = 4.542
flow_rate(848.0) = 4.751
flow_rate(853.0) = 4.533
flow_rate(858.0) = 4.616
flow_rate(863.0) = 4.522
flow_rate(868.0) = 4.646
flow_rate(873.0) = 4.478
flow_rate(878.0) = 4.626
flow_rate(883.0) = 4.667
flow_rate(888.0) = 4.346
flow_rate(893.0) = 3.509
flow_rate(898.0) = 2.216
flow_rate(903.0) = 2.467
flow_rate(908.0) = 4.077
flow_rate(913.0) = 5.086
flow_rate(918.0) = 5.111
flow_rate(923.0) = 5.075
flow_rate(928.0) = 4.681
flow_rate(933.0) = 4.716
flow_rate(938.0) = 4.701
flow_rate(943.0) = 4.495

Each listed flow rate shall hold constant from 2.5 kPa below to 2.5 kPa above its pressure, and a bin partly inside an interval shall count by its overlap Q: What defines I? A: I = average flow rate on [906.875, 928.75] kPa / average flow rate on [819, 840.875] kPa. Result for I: 1.6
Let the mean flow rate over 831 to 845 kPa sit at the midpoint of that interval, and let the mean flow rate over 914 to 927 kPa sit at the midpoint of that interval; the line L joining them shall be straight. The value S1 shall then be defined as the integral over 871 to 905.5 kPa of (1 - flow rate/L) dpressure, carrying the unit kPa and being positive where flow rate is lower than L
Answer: 6.6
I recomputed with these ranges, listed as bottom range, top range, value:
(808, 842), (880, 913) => 1.12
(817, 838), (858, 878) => 1.66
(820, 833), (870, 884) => 2.02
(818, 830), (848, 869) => 2.04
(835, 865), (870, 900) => 0.88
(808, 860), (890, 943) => 1.12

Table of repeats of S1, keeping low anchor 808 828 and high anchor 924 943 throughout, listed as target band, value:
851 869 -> -4.32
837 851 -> -4.60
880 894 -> -0.71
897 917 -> 3.13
